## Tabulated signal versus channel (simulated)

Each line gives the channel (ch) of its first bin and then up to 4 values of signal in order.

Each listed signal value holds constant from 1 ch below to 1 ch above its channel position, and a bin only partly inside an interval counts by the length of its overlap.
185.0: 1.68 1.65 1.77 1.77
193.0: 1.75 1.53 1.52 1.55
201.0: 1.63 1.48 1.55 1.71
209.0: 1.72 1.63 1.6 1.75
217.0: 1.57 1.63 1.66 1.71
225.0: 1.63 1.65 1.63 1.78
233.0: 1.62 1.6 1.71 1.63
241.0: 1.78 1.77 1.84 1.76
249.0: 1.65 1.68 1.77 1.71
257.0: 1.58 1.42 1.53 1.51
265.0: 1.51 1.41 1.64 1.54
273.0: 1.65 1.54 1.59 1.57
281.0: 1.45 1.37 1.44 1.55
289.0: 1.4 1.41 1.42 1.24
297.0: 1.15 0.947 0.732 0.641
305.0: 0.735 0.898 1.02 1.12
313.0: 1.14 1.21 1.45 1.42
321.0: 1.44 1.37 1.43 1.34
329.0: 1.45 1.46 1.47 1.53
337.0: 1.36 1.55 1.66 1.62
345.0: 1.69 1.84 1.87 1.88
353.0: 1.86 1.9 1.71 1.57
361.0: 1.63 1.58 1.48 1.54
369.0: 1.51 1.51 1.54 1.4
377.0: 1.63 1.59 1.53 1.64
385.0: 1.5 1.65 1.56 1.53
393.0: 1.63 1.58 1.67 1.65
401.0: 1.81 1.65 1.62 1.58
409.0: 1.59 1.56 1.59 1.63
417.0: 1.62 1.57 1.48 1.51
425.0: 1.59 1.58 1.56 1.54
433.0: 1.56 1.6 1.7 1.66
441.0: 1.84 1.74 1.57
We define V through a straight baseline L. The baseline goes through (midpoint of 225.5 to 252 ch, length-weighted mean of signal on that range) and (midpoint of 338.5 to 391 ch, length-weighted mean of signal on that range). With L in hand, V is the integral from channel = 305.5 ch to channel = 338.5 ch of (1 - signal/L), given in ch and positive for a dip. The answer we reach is 6.8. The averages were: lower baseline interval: 1.7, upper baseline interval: 1.63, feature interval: 1.31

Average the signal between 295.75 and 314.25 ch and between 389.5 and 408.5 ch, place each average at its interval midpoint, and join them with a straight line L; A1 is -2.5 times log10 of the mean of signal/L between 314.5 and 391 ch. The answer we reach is -0.22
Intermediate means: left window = 0.939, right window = 1.63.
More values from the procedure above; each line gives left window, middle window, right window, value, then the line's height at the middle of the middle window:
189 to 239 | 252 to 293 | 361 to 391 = 0.057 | 1.61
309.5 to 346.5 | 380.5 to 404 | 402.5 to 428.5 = -0.054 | 1.54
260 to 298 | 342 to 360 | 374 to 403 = -0.141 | 1.56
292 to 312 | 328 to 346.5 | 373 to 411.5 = -0.246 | 1.23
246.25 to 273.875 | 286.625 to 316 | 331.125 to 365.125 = 0.425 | 1.62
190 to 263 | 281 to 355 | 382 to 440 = 0.183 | 1.63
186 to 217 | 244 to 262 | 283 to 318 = -0.195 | 1.39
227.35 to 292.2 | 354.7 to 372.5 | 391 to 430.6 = 0.006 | 1.6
